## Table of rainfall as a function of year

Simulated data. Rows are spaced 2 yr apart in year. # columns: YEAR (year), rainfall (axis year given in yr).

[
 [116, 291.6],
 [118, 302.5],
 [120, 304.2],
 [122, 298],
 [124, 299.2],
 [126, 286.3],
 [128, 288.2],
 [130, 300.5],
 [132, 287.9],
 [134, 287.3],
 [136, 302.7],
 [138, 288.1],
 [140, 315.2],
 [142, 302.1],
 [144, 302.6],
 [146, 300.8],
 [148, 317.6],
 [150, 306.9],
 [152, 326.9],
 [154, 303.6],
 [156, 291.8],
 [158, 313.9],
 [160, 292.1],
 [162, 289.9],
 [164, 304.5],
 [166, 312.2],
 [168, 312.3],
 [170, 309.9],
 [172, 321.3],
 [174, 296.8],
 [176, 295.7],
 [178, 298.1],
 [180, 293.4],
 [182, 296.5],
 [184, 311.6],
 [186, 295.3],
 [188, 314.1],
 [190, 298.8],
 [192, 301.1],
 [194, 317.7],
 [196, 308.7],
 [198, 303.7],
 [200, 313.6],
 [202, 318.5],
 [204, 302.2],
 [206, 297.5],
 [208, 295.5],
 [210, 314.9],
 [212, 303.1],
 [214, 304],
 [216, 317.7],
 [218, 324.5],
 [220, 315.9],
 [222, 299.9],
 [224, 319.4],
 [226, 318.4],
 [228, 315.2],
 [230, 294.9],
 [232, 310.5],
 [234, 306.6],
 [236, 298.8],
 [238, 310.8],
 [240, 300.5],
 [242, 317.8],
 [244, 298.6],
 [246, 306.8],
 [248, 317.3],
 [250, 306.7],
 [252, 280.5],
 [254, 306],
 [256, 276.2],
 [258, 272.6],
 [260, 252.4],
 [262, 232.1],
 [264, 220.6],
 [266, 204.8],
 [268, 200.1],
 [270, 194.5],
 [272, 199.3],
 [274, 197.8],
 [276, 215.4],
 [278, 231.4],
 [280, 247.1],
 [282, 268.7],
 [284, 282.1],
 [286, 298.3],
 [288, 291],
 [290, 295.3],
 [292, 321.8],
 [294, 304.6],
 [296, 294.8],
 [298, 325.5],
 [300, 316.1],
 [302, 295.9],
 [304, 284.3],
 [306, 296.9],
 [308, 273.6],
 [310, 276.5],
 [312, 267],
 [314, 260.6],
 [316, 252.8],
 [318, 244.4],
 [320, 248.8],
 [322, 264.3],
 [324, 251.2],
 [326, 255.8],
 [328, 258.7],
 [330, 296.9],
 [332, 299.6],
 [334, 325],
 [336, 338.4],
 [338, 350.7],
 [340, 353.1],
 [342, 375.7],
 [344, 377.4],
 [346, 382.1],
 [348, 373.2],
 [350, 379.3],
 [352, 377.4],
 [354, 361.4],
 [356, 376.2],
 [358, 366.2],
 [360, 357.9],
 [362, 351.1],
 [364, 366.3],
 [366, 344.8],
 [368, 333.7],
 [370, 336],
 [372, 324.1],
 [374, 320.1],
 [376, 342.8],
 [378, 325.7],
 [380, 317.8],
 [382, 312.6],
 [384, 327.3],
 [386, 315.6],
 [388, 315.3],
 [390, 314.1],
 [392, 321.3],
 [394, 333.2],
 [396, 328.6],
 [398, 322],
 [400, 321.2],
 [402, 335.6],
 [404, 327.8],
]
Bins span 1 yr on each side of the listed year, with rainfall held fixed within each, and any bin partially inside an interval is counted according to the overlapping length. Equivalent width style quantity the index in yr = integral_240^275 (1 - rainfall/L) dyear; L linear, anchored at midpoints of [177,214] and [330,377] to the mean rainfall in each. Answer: 6.9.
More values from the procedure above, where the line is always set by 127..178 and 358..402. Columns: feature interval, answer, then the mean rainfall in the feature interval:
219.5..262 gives 1.92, 299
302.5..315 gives 1.74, 277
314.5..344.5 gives 2.52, 298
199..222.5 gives 0.06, 309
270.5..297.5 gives 4.59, 265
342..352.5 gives -1.63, 378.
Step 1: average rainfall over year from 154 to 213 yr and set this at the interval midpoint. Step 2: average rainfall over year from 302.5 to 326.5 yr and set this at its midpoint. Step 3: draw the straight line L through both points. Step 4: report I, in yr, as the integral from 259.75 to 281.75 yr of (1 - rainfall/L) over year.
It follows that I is 4.7 yr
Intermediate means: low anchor 304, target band 218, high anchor 266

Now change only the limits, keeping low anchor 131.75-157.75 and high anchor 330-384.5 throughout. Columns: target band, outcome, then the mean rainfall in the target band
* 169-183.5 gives 0.37 yr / 302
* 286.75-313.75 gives 3.28 yr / 295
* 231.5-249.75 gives 0.89 yr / 307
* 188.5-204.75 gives 0.30 yr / 308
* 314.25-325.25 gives 2.80 yr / 253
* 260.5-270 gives 3.30 yr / 214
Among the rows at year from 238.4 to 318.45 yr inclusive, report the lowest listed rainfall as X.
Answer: 194.5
